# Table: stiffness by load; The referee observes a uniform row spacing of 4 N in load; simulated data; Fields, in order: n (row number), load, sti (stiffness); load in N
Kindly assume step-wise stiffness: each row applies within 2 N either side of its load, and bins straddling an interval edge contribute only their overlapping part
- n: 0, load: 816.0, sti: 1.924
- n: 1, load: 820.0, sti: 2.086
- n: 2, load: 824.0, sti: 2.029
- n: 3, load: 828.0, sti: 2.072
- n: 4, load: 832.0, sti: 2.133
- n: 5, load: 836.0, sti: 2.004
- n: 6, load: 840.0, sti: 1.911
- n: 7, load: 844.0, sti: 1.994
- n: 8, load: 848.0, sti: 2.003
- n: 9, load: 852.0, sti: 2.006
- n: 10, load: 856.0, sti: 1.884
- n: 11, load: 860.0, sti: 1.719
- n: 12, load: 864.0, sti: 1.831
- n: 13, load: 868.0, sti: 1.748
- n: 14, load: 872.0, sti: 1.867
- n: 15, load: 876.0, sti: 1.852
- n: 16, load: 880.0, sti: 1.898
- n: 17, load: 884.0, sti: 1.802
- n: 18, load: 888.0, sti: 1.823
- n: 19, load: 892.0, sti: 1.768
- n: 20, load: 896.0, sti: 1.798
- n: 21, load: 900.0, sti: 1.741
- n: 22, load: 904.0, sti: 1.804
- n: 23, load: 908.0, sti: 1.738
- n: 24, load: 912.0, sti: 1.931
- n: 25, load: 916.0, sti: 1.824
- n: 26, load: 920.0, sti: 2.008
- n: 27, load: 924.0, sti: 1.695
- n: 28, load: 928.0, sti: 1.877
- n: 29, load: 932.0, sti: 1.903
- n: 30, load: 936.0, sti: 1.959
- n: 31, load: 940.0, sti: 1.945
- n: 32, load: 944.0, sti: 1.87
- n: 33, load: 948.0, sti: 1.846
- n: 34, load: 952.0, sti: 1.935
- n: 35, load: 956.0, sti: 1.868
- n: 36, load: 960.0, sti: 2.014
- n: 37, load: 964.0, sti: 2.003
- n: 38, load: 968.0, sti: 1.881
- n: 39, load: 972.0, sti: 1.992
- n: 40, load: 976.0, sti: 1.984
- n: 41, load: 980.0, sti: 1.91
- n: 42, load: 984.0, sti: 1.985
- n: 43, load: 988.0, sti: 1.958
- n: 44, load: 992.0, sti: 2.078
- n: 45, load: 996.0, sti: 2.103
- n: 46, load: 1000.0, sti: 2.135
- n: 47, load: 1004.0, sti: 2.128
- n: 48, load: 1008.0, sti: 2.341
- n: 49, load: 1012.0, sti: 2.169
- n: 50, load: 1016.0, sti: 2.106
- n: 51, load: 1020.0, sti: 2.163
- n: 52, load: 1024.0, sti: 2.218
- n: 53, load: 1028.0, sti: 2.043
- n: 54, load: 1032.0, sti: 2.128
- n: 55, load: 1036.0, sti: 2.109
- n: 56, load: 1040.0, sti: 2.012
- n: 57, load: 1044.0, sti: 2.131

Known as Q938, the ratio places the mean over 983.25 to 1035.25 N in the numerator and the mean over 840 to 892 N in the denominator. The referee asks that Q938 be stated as 1.1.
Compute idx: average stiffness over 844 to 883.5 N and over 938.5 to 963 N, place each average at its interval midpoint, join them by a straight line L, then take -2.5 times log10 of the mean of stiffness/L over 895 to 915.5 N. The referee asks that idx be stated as 0.05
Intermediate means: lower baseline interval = 1.87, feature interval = 1.8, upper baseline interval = 1.92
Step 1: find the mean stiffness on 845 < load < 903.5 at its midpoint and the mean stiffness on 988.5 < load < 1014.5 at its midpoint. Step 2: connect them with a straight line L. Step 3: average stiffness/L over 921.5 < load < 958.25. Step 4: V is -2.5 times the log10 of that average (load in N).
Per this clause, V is 0.07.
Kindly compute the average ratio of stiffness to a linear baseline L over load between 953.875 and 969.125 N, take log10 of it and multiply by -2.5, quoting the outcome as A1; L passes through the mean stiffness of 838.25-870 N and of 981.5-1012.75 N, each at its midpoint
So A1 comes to 0.06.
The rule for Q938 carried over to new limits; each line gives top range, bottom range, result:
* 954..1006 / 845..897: 1.08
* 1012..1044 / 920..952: 1.12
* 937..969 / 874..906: 1.06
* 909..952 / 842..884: 1.00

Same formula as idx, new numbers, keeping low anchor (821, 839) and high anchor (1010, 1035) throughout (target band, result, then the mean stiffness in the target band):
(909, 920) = 0.11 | 1.89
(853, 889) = 0.13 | 1.83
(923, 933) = 0.15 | 1.83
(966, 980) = 0.09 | 1.95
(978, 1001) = 0.05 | 2.02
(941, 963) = 0.10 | 1.91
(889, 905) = 0.17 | 1.78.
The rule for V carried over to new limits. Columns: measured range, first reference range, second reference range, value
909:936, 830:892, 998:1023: 0.08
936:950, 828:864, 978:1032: 0.08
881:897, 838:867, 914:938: 0.05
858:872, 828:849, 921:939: 0.11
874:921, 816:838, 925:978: 0.09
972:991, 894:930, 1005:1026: 0.06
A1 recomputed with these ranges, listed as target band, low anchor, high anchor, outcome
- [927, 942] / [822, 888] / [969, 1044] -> 0.05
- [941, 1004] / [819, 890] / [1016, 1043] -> 0.04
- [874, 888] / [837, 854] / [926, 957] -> 0.06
